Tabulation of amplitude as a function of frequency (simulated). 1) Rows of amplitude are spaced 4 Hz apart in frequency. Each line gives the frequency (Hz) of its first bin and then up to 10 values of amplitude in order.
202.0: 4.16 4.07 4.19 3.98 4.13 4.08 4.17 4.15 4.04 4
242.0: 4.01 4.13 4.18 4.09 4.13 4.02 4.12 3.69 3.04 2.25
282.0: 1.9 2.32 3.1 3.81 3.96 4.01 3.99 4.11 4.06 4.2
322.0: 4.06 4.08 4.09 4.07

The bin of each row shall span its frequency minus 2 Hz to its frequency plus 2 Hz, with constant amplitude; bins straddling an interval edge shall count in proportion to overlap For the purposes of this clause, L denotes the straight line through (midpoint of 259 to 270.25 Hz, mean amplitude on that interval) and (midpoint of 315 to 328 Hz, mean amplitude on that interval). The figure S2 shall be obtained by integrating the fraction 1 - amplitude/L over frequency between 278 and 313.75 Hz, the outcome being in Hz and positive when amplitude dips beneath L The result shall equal 6.1 Hz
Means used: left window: 4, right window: 4.11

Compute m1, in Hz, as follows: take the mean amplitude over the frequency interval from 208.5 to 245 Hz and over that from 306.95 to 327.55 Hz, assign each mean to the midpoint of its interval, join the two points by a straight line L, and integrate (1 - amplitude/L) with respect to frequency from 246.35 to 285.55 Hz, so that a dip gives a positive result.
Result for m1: 5.9 Hz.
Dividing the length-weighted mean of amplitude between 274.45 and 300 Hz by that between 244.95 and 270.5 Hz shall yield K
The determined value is 0.7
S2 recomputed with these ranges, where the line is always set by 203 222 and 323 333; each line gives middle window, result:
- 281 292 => 4.30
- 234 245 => 0.18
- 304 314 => 0.08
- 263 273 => 0.63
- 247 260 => -0.14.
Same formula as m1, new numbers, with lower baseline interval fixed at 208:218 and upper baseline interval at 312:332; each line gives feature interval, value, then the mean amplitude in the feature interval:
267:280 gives 3.23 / 3.08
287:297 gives 1.72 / 3.39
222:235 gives -0.08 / 4.12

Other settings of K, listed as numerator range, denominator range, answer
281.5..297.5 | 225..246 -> 0.73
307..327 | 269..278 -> 1.33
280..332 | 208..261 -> 0.90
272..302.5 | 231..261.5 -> 0.74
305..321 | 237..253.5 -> 1.00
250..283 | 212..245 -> 0.86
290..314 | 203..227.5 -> 0.95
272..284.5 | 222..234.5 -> 0.58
